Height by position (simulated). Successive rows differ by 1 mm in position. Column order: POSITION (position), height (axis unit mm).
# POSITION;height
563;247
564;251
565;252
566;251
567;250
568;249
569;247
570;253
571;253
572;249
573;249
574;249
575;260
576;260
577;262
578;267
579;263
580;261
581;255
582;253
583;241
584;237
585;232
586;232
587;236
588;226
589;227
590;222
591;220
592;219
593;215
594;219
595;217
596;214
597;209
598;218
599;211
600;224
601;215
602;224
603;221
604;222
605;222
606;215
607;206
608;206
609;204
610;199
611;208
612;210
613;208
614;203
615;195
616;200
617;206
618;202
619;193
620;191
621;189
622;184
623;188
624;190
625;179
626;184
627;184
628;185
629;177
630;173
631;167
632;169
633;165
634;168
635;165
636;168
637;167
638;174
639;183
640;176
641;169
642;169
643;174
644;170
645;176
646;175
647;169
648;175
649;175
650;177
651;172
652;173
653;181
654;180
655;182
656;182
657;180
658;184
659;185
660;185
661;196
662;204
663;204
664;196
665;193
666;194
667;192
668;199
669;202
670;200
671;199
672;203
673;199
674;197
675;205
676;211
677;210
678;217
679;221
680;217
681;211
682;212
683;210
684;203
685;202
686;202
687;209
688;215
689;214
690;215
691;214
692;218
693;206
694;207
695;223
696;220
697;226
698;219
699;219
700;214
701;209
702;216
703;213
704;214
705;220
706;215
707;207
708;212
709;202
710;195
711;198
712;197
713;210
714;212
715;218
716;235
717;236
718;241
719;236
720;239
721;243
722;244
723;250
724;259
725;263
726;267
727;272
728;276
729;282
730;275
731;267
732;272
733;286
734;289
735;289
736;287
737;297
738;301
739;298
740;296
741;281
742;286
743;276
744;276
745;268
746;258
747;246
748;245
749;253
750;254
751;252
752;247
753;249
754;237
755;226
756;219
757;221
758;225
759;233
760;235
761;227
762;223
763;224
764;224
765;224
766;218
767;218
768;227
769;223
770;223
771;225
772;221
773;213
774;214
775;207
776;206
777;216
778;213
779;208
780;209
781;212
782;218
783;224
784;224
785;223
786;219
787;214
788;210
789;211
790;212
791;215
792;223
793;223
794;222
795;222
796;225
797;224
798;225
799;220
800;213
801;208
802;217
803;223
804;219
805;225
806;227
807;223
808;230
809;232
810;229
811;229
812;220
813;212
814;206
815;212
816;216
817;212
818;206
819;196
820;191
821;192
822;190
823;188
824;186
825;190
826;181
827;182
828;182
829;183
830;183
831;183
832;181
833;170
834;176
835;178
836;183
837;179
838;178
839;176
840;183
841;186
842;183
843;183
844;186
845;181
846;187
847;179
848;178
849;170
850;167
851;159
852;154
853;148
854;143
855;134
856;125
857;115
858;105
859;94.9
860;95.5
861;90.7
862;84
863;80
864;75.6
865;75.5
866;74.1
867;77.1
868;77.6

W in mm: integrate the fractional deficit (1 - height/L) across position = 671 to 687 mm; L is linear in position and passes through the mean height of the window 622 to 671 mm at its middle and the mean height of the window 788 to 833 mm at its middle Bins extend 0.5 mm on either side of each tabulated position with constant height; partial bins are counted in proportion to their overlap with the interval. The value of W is -1.8 mm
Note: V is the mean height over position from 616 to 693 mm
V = 190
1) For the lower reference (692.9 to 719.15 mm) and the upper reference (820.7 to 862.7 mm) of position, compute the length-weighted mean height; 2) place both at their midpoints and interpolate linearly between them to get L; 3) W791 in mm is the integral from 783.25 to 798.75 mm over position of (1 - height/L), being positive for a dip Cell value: -3.1 mm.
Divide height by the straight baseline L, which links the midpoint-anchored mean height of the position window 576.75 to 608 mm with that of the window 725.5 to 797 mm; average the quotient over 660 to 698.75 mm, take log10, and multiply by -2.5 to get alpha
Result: 0.14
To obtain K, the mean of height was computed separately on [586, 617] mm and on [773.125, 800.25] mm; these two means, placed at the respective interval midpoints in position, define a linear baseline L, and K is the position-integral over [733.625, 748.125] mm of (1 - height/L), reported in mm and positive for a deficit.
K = -4.3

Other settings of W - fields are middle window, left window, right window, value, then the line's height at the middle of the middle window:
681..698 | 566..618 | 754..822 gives 0.8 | 223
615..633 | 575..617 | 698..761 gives 3.4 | 229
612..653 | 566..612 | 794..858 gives 8.0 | 225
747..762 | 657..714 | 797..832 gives -2.2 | 207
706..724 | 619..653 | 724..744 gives 2.6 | 261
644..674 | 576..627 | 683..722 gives 4.0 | 216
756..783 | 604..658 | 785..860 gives -4.2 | 190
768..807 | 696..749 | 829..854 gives -1.9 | 208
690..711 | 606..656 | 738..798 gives -0.5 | 208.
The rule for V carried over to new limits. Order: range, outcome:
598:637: 195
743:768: 238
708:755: 255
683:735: 230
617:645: 178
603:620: 206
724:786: 245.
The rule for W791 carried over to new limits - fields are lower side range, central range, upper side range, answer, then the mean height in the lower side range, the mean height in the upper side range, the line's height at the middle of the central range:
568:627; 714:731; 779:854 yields -3.4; 222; 200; 209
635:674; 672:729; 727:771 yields -0.7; 184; 254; 218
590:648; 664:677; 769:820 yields 0.1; 194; 217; 201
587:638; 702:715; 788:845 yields -0.5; 200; 203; 201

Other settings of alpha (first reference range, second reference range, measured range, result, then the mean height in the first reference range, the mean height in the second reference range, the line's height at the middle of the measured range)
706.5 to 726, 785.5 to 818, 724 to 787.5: -0.10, 227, 219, 223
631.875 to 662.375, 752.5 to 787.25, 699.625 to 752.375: -0.21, 176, 221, 205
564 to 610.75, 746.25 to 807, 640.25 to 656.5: 0.30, 233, 224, 230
